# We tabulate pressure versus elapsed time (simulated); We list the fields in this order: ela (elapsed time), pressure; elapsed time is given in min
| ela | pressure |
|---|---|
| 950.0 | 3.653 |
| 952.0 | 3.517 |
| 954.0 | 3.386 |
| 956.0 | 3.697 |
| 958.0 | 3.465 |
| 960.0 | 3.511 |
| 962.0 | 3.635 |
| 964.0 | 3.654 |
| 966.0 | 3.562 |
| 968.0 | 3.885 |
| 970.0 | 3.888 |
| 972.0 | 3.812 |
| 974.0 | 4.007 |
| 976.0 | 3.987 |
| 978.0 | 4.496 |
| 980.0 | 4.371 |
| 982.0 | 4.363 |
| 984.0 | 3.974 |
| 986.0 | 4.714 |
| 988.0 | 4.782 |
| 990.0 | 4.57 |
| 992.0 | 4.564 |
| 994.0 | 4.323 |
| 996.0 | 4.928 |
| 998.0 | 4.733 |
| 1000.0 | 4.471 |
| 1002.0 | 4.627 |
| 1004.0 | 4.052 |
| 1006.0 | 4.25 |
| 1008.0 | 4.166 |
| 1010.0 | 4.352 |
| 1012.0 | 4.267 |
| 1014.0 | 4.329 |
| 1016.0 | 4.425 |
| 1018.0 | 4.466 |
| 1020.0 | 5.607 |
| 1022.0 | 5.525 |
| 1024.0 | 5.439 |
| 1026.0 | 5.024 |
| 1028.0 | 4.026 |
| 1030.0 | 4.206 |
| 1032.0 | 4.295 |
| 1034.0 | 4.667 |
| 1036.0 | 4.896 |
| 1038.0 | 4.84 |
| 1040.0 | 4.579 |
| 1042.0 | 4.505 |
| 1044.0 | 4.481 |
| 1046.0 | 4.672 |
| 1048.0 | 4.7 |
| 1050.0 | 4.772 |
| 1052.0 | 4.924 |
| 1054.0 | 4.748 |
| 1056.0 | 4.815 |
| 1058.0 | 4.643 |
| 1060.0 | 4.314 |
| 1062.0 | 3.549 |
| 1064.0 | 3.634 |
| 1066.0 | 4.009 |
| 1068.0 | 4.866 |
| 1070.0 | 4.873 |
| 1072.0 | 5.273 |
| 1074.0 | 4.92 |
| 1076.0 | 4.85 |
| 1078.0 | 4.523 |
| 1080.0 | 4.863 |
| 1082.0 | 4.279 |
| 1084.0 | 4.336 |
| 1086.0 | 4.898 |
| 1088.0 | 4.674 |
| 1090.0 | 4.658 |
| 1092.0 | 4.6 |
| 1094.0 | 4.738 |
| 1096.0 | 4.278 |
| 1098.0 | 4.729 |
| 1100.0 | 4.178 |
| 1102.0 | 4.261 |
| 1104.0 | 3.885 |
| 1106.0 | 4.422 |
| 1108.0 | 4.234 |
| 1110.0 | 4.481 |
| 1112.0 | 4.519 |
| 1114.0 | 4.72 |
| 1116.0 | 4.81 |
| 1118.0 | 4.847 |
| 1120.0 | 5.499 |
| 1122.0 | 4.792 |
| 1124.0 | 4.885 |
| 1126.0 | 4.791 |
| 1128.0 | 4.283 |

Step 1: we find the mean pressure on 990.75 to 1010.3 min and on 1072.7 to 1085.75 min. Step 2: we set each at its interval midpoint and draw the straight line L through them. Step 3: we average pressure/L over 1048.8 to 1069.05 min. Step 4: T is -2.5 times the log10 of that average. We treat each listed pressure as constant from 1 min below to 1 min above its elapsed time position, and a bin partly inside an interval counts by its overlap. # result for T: 0.042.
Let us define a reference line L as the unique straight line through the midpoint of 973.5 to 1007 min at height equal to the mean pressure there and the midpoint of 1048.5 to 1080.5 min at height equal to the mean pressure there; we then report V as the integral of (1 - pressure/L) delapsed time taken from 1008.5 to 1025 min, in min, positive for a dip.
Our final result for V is -1.1 min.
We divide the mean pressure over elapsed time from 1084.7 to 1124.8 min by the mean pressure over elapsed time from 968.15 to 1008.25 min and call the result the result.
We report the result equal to 1.06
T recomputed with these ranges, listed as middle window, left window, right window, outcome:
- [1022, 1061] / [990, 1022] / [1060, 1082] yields -0.037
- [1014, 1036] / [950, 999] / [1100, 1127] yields -0.118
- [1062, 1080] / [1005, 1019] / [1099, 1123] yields -0.027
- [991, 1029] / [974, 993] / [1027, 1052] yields -0.030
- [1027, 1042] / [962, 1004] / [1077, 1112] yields -0.034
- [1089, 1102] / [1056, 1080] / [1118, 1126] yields 0.060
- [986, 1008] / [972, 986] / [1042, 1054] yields -0.046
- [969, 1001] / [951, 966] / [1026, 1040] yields -0.123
